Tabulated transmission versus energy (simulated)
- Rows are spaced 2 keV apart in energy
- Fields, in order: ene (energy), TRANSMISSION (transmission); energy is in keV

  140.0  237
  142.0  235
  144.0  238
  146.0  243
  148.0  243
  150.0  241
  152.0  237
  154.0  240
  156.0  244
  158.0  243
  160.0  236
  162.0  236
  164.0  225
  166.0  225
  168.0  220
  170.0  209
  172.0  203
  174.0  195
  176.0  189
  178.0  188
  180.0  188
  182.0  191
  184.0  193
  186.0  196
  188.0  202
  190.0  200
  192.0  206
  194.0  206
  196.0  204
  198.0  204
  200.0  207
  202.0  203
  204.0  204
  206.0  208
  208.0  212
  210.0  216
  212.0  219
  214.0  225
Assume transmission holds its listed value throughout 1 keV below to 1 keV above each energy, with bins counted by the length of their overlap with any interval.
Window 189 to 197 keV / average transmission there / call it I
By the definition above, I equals 204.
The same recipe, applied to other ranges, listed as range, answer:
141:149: 240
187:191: 201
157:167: 233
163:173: 216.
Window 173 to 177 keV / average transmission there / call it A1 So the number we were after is 192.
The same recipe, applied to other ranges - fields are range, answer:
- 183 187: 194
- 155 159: 244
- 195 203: 204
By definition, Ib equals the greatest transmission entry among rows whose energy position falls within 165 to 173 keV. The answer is 225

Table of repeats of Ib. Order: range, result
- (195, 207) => 208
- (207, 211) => 216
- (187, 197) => 206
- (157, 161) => 243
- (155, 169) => 244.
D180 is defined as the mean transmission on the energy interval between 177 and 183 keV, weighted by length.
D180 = 189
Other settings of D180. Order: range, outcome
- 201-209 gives 207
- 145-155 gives 241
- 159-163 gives 236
